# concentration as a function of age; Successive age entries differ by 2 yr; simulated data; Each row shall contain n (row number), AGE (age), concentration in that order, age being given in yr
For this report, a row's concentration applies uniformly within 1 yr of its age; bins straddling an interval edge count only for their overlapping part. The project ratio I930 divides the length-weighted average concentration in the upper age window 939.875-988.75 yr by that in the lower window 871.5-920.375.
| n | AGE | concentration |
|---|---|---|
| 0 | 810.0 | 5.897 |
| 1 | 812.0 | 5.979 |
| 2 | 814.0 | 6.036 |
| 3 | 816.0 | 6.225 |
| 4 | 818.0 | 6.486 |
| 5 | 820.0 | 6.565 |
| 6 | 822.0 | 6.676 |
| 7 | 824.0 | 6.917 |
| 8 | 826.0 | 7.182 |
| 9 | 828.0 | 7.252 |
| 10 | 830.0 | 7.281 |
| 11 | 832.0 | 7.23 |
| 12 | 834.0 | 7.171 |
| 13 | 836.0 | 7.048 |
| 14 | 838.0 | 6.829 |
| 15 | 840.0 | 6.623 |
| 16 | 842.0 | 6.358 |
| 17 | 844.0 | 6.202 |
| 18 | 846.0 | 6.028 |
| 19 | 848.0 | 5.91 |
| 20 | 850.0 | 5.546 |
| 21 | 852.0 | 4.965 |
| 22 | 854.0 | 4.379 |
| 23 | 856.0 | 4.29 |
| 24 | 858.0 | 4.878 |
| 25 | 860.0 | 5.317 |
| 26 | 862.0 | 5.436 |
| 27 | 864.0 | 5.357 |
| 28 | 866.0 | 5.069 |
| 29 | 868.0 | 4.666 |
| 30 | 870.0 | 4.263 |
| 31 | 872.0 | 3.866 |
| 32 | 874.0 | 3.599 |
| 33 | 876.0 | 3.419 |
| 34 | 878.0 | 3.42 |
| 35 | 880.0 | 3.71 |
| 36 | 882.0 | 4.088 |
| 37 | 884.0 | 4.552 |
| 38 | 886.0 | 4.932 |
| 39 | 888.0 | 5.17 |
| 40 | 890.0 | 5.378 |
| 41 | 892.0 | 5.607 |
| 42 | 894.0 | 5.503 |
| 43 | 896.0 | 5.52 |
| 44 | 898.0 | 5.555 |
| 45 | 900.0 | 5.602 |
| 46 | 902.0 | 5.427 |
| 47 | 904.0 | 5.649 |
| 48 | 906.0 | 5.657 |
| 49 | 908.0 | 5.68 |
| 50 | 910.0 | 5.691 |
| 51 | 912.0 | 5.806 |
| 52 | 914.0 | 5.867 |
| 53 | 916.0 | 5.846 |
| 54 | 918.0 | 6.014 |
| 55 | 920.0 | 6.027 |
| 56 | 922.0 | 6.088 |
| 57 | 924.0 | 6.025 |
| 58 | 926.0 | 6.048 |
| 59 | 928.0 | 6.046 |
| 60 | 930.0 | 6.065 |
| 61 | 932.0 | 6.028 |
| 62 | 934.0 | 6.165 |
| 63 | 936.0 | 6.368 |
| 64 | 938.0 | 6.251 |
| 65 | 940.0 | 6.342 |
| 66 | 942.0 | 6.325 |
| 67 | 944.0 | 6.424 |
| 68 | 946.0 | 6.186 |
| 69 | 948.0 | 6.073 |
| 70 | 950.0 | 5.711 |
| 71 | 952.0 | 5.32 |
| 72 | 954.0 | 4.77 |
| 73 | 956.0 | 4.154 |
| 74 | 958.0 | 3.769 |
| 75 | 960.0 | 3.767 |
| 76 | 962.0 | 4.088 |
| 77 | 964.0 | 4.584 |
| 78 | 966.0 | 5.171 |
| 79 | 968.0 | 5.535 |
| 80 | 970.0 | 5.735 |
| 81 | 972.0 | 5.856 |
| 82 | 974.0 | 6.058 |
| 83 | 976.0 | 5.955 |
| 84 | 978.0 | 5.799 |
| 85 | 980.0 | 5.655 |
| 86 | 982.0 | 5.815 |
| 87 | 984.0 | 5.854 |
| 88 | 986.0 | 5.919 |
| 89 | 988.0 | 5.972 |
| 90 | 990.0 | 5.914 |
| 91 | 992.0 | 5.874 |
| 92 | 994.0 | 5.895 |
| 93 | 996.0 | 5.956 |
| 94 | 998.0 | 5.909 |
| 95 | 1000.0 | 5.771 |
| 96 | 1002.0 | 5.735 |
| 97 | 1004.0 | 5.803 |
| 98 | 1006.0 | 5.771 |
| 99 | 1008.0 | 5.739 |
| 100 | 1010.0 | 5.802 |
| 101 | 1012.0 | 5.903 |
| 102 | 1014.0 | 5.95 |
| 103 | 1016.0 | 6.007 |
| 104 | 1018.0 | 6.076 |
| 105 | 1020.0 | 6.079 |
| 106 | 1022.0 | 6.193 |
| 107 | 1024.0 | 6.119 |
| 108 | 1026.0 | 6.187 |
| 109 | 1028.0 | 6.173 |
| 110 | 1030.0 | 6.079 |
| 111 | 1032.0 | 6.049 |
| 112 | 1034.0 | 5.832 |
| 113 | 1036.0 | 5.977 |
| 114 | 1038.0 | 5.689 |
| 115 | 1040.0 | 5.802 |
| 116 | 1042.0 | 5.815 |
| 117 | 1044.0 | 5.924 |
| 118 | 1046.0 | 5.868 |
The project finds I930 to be 1.1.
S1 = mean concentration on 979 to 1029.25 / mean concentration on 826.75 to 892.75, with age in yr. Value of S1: 1.11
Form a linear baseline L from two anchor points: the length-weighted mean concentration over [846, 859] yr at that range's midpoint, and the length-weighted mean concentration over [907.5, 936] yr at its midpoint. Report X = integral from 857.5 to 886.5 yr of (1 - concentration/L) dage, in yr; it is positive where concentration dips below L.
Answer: 4.9 yr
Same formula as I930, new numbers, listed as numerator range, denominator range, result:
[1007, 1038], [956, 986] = 1.14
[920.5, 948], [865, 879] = 1.53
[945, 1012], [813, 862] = 0.89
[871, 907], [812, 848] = 0.72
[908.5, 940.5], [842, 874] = 1.19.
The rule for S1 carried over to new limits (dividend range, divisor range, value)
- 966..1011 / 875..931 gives 1.08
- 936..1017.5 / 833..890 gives 1.10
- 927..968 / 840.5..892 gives 1.13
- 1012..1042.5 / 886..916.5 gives 1.08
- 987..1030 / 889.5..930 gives 1.03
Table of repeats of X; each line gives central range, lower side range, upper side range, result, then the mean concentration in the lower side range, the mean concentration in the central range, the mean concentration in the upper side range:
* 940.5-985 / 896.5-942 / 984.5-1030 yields 4.00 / 5.92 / 5.4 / 5.95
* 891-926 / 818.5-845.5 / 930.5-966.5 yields 0.96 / 6.85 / 5.75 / 5.43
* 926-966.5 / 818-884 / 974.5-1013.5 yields 1.74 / 5.55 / 5.5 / 5.85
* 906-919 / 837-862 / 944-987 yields -0.81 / 5.6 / 5.81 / 5.35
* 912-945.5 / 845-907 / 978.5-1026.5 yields -4.86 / 4.93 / 6.11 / 5.91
